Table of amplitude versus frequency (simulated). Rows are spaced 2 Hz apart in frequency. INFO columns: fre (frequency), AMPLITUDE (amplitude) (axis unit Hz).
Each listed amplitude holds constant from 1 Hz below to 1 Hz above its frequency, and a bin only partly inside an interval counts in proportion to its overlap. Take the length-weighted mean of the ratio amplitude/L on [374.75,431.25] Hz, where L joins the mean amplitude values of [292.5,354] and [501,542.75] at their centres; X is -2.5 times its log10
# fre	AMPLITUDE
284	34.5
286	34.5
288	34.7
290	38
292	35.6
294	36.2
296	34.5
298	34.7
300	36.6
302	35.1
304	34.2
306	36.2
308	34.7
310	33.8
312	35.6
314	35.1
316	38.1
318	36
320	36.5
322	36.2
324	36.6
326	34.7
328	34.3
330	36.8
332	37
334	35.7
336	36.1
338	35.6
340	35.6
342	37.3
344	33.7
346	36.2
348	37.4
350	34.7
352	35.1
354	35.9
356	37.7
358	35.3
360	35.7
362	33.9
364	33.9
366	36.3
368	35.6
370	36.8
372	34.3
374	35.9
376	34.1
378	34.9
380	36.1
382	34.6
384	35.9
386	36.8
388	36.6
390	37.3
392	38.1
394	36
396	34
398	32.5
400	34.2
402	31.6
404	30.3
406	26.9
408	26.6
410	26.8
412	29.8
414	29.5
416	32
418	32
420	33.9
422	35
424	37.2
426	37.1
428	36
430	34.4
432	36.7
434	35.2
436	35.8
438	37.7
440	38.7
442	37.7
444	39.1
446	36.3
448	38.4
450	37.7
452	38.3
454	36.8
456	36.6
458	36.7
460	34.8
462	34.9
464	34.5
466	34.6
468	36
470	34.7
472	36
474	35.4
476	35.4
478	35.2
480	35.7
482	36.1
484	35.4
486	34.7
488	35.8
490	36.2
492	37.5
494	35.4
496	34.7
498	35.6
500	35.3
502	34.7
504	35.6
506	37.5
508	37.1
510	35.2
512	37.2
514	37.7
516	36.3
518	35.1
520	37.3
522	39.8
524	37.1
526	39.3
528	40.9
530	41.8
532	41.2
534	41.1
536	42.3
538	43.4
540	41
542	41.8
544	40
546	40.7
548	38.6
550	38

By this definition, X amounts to 0.10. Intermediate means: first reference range 35.7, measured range 33.6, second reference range 38.7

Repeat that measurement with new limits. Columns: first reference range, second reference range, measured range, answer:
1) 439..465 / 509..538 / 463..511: 0.07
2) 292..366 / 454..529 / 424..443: -0.02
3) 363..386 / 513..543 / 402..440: 0.11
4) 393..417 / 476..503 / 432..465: -0.11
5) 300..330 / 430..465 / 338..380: 0.01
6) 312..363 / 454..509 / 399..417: 0.20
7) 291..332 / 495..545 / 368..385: 0.03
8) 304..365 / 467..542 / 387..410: 0.11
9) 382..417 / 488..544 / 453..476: 0.00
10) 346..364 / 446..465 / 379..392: -0.01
